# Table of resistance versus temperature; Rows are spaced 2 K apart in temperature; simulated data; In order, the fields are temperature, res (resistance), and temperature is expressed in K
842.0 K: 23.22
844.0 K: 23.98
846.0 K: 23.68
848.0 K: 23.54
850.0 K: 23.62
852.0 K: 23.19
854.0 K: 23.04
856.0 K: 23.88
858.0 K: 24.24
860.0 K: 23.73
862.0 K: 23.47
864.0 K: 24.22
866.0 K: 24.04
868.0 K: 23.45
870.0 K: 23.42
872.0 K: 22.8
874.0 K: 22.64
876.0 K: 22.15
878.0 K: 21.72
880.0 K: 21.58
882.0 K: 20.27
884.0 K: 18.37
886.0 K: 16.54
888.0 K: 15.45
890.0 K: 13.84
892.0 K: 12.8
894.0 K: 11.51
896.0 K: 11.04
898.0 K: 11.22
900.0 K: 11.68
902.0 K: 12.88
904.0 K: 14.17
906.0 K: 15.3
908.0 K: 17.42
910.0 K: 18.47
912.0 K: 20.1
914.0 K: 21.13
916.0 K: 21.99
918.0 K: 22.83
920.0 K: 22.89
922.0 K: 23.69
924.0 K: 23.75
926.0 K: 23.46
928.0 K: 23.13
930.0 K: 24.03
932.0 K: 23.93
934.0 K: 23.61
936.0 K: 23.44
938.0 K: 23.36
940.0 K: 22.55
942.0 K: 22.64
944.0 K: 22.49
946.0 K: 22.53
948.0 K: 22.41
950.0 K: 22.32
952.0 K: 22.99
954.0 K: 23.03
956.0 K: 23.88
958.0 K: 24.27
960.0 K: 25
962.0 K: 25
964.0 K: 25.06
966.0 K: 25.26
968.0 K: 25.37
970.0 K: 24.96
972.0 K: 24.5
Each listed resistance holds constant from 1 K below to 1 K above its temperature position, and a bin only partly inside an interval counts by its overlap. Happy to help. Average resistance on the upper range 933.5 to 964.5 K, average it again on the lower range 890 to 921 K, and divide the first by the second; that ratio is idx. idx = 1.44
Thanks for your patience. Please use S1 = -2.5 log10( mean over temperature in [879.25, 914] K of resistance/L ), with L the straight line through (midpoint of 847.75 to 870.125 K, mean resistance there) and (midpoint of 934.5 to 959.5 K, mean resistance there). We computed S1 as 0.44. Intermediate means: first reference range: 23.7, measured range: 15.6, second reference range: 23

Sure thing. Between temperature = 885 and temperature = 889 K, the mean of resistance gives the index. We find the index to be 16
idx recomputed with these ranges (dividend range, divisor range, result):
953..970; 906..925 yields 1.17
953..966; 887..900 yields 1.94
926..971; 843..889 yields 1.06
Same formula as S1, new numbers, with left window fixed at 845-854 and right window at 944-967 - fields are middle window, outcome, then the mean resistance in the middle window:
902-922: 0.22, 19.3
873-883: 0.09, 21.7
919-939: 0.01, 23.5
